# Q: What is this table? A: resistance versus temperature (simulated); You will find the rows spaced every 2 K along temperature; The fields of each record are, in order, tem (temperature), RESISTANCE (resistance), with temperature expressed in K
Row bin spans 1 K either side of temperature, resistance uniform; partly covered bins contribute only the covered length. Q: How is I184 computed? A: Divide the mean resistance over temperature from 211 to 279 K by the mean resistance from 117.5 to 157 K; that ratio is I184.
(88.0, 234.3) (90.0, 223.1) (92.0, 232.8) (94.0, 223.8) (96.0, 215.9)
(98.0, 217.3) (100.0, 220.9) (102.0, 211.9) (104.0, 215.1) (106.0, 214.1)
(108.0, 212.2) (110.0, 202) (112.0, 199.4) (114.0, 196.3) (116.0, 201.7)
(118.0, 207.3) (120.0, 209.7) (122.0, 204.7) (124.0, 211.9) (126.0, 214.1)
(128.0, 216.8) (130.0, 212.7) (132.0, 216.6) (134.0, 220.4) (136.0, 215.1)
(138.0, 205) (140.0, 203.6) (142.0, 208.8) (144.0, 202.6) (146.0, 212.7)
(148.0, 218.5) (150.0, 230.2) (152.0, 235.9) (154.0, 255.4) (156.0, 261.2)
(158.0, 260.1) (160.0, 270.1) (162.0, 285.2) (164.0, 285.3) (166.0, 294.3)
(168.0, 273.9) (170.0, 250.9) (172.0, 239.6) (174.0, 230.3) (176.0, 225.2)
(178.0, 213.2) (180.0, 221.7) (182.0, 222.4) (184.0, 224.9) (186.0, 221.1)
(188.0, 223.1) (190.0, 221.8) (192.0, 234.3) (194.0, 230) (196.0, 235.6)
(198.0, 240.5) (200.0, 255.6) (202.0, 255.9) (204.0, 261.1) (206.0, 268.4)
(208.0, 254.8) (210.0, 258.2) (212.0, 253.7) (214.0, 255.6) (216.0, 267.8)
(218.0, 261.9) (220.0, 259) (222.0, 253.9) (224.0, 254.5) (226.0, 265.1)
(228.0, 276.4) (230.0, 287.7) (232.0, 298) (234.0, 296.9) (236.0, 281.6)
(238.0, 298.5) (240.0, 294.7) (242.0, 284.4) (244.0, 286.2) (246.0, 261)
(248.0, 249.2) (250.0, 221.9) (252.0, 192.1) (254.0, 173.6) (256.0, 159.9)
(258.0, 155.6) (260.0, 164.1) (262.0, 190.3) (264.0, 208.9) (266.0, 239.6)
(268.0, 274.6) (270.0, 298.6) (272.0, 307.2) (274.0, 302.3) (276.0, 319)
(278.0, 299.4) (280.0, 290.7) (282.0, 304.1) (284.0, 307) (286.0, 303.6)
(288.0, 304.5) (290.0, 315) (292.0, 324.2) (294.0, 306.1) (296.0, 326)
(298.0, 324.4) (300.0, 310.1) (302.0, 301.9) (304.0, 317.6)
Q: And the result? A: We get 1.2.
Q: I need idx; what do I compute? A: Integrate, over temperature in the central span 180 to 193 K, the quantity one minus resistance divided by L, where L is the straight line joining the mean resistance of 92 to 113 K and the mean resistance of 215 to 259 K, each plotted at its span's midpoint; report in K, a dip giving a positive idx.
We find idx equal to 0.8 K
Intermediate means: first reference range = 214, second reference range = 254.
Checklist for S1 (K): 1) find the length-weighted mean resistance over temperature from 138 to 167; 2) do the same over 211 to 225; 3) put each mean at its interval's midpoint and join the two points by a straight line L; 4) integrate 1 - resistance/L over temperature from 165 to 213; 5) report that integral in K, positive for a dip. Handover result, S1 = 1.8 K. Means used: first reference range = 243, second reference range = 258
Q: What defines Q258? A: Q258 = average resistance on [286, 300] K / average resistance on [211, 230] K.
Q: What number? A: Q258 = 1.20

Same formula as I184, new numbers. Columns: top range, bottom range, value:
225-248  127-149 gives 1.33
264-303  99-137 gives 1.43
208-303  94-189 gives 1.19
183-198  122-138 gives 1.07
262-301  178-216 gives 1.23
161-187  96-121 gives 1.17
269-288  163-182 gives 1.23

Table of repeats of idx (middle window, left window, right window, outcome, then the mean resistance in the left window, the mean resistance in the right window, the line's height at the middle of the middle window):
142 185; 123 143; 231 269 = -4.60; 212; 238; 219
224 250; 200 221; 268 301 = -0.16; 259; 308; 277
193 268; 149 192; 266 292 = 7.33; 245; 301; 276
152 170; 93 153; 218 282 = -3.50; 213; 257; 226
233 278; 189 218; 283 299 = 5.98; 250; 314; 288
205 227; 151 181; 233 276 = -0.86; 253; 247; 250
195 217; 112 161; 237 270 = -2.81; 220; 231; 226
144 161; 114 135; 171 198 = -1.73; 211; 227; 218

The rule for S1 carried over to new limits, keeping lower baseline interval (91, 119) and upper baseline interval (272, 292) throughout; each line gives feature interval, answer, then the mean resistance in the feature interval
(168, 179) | 0.6 K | 236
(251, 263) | 4.9 K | 173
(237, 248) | 0.1 K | 282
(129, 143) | 1.0 K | 212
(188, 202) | 1.3 K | 237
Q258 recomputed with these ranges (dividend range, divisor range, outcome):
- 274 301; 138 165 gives 1.29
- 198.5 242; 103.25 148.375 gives 1.29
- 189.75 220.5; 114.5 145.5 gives 1.20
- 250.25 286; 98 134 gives 1.18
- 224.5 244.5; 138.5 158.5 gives 1.26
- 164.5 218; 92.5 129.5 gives 1.16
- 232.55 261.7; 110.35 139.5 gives 1.13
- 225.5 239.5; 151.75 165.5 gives 1.07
